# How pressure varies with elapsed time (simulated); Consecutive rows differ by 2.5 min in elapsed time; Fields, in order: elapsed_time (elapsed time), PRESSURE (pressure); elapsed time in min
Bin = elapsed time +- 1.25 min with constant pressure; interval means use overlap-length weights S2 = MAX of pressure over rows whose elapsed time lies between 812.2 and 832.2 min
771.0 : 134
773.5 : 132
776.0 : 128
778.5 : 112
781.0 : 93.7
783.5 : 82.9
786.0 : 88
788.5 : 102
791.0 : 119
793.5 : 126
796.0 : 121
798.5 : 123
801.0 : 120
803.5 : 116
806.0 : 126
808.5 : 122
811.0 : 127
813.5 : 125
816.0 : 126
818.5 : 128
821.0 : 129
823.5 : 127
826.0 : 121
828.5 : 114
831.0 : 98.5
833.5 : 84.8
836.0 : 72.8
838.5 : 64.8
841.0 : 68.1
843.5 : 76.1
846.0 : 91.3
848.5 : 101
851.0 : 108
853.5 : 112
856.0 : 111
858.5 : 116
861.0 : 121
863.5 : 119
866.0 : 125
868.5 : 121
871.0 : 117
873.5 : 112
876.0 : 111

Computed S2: 129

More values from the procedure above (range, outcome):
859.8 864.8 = 121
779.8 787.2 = 93.7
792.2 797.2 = 126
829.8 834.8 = 98.5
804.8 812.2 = 127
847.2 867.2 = 125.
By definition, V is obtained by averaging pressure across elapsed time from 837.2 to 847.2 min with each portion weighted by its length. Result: 75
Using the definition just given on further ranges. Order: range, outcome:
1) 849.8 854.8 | 110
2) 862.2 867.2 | 122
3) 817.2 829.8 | 124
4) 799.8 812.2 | 122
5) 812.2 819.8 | 126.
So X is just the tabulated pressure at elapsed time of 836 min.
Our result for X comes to 72.8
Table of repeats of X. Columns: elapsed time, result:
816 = 126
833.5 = 84.8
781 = 93.7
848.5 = 101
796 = 121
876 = 111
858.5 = 116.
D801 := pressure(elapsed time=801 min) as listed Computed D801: 120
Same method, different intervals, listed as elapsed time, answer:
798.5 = 123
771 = 134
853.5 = 112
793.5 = 126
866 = 125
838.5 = 64.8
